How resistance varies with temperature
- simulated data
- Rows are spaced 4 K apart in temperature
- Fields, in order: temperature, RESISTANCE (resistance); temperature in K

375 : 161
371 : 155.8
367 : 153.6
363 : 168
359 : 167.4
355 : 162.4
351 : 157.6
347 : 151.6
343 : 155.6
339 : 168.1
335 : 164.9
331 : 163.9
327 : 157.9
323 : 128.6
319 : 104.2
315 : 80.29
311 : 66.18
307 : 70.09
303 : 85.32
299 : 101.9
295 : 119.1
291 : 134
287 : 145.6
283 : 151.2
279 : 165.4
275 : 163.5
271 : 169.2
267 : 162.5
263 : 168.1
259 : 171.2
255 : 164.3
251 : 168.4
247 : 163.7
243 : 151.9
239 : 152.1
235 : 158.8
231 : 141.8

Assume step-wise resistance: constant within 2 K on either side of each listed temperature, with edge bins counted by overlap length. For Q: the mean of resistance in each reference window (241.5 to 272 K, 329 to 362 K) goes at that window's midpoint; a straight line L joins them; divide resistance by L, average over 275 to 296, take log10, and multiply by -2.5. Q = 0.12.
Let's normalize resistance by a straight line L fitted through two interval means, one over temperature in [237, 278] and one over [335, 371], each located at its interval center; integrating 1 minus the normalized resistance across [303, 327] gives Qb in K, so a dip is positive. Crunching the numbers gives 9.9 K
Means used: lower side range 164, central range 95.2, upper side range 161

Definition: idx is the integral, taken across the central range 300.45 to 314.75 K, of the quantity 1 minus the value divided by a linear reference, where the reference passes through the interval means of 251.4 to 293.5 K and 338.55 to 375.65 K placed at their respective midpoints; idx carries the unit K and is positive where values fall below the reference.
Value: 7.5 K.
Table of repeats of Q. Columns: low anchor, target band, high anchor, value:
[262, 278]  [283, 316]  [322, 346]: 0.483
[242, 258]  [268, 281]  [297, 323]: -0.243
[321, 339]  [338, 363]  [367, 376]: -0.031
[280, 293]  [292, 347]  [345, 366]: 0.251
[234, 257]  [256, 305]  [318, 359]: 0.090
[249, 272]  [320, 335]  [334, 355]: 0.084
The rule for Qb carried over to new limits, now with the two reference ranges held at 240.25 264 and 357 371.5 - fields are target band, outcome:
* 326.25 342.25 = -0.1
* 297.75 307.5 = 4.6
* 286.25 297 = 2.1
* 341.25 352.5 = 0.5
